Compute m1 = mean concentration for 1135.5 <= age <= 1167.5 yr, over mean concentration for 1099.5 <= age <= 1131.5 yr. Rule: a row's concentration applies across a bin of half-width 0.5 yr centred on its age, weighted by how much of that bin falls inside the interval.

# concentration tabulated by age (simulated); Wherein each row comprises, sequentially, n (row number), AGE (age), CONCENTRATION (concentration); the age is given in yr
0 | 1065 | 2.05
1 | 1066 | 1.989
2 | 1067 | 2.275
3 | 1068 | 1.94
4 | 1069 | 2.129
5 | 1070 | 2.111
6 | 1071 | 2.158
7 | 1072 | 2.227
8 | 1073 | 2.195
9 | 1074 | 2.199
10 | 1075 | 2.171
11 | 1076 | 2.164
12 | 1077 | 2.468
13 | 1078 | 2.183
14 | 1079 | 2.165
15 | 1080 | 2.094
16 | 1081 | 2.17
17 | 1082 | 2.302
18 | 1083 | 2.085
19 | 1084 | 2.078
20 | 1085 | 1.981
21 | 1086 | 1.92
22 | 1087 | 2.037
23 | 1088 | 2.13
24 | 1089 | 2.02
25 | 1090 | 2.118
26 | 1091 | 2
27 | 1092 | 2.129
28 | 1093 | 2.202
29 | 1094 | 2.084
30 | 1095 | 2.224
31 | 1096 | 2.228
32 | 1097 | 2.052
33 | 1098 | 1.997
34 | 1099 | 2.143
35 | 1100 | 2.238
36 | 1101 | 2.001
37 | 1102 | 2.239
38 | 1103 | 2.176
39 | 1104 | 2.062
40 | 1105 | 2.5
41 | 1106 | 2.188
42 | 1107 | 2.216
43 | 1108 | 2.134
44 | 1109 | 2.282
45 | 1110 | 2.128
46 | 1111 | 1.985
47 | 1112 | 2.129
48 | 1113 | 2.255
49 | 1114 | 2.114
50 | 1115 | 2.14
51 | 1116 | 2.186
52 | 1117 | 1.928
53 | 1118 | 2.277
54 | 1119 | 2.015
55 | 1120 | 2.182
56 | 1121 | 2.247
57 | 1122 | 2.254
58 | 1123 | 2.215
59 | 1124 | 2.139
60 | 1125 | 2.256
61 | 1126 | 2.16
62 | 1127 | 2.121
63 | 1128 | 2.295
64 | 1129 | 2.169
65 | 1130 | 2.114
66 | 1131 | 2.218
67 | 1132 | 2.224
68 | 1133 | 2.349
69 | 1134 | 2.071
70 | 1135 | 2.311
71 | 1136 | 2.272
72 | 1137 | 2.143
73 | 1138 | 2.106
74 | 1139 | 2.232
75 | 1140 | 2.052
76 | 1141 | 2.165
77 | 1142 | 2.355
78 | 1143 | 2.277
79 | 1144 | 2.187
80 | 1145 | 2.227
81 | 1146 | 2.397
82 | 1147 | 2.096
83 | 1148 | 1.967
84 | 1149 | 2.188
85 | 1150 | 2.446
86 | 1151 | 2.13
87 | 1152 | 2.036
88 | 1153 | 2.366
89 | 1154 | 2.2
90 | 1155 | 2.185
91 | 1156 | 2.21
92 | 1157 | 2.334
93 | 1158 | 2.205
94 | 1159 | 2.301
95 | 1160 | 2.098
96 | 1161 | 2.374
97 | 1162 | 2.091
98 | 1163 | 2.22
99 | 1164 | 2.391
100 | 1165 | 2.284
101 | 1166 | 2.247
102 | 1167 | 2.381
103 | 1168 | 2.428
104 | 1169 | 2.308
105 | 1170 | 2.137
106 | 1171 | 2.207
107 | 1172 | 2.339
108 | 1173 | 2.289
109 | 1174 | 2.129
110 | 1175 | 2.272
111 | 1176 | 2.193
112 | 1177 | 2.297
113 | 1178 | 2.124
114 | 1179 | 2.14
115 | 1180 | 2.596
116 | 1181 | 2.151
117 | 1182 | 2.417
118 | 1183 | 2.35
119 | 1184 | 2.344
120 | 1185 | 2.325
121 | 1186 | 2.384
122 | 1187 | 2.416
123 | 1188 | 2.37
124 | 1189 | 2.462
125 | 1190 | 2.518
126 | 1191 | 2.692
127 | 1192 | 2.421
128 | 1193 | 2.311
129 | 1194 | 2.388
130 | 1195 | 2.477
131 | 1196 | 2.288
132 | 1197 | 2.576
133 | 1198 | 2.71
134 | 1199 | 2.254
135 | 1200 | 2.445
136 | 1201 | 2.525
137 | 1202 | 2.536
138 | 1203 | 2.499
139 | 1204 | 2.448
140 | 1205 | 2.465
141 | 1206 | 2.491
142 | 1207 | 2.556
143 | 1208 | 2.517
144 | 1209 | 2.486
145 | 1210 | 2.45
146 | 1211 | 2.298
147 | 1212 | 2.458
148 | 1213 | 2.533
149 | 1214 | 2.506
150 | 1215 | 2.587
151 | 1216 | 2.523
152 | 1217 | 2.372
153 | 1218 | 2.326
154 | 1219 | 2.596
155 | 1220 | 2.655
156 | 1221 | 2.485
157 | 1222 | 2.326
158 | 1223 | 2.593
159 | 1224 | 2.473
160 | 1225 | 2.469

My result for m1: 1.02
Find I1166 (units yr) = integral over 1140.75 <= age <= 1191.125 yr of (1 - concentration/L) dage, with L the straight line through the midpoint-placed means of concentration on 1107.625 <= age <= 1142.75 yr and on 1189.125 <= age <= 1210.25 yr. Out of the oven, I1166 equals 1.4 yr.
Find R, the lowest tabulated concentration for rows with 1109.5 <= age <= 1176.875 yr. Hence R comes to 1.928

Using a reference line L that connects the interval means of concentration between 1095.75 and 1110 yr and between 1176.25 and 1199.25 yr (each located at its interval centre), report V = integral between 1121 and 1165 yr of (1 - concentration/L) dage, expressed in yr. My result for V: 1.2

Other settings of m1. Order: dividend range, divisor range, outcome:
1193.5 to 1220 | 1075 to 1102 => 1.16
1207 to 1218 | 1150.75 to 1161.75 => 1.11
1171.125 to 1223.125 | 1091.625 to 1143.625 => 1.11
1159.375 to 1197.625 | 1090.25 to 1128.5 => 1.08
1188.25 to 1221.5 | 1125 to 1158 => 1.12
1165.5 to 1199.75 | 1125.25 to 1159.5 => 1.06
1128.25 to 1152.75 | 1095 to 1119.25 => 1.02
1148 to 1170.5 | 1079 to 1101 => 1.07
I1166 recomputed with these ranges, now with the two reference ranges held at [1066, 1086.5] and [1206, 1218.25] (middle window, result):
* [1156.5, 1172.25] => 0.6 yr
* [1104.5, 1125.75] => 0.6 yr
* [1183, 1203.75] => -0.2 yr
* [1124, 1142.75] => 0.7 yr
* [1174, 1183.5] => 0.5 yr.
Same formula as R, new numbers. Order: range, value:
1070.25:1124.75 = 1.92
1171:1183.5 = 2.124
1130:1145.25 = 2.052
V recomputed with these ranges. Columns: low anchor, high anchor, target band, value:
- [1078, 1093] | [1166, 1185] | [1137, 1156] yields 0.20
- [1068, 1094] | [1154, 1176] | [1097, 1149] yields 0.38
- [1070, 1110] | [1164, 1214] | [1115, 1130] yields 0.39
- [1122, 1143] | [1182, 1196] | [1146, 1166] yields 0.60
